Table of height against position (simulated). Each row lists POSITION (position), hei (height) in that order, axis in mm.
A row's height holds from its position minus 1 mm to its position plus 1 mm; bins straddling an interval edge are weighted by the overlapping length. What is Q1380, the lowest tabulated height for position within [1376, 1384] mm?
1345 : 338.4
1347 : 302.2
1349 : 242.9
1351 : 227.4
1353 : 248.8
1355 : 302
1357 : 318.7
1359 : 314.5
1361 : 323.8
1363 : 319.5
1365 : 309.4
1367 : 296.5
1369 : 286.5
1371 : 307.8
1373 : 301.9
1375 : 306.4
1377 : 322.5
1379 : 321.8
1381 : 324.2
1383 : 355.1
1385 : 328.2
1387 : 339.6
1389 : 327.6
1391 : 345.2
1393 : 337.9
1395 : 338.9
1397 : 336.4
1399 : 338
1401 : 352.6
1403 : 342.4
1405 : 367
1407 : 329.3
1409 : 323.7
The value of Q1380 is 321.8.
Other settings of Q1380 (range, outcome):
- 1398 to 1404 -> 338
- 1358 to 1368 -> 296.5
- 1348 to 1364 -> 227.4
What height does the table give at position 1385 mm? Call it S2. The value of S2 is 328.2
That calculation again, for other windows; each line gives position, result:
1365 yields 309.4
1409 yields 323.7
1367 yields 296.5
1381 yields 324.2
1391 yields 345.2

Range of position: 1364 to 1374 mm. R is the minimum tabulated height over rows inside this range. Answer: 286.5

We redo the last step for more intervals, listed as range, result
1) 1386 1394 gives 327.6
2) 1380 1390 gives 324.2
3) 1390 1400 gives 336.4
